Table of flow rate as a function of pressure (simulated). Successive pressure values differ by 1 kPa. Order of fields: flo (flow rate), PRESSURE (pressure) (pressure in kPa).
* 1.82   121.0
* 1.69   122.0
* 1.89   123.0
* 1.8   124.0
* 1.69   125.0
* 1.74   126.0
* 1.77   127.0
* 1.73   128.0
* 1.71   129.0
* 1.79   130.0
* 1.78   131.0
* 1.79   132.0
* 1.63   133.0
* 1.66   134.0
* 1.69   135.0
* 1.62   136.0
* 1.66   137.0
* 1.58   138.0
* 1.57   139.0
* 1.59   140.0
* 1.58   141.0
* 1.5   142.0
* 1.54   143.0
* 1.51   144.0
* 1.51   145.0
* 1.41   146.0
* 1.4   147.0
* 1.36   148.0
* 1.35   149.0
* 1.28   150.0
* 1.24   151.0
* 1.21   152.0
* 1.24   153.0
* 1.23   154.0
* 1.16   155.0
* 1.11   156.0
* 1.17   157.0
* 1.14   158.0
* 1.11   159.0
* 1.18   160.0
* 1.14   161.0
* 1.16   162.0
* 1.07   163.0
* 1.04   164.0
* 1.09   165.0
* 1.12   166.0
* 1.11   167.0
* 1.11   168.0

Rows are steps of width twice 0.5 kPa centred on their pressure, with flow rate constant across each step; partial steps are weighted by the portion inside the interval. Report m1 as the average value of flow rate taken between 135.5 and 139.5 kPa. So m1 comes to 1.61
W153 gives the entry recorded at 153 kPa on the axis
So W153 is 1.24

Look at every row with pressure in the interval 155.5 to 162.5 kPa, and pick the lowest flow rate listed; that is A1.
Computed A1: 1.11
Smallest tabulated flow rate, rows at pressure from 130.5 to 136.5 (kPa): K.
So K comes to 1.62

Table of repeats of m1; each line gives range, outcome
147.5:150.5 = 1.33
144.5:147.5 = 1.44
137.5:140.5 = 1.58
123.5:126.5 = 1.74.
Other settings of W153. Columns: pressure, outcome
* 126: 1.74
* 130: 1.79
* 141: 1.58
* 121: 1.82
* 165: 1.09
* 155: 1.16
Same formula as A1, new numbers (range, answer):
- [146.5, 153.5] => 1.21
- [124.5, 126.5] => 1.69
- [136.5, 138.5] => 1.58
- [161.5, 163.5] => 1.07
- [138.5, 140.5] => 1.57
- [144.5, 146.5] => 1.41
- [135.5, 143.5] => 1.5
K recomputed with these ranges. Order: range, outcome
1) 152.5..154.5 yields 1.23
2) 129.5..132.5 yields 1.78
